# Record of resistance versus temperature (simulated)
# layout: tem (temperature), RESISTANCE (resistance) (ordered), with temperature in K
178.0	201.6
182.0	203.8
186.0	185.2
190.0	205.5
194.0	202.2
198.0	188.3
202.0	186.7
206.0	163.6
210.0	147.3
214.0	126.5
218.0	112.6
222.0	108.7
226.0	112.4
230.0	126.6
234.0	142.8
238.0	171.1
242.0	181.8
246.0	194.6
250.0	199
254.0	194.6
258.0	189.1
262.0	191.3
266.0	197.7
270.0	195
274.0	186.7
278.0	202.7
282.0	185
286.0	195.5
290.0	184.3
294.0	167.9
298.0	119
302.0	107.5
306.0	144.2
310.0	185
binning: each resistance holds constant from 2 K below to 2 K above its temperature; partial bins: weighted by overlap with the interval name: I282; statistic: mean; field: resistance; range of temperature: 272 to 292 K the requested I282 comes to 191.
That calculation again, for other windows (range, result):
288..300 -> 157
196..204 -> 188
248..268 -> 194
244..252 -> 197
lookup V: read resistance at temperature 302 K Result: 107.5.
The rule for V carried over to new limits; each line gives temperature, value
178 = 201.6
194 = 202.2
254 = 194.6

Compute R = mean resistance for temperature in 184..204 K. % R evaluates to 194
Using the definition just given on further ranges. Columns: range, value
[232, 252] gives 178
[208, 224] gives 124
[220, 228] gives 111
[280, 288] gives 190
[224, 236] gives 127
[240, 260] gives 192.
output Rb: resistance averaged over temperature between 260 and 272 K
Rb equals 195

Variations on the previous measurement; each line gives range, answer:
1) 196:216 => 162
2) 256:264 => 190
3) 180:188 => 194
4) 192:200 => 195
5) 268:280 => 195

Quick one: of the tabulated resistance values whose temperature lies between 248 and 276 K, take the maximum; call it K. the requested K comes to 199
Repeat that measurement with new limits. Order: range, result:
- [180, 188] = 203.8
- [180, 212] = 205.5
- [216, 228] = 112.6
